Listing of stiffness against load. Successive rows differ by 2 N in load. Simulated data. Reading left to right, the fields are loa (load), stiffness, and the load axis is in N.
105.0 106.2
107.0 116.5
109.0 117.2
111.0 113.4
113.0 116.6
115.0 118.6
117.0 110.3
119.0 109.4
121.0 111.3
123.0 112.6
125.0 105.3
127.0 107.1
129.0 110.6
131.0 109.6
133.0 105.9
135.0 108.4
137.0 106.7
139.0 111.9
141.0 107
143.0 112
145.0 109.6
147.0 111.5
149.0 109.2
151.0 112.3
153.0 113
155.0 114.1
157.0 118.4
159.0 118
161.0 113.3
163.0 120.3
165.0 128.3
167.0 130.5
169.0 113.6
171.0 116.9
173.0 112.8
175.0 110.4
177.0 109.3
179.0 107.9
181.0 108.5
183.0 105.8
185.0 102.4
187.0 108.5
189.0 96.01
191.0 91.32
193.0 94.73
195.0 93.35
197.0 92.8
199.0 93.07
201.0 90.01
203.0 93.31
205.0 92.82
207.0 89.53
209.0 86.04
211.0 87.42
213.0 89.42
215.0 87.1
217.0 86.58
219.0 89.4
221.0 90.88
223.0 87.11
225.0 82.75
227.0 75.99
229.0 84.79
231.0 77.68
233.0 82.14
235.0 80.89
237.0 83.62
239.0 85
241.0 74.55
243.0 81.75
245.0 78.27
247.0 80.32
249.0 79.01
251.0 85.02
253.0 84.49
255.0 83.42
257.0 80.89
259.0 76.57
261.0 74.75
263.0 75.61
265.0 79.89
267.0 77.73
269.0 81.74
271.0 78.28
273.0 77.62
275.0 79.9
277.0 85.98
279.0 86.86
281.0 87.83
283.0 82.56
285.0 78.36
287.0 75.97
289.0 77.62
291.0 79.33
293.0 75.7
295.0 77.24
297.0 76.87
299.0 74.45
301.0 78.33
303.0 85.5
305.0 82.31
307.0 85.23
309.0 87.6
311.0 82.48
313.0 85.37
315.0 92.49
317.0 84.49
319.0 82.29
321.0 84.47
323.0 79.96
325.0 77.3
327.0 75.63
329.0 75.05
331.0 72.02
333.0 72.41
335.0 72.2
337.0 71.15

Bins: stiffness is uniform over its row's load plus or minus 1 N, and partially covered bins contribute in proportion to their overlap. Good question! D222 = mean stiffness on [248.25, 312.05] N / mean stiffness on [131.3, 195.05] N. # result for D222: 0.73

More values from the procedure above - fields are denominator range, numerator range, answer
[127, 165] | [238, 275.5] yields 0.71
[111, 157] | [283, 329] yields 0.73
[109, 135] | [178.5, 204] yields 0.88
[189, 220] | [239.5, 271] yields 0.88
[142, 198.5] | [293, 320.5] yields 0.75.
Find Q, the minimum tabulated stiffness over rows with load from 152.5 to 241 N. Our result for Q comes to 74.55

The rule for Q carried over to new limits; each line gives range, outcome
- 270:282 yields 77.62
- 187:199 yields 91.32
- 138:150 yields 107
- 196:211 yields 86.04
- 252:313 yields 74.45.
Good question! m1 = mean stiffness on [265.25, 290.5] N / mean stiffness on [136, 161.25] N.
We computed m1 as 0.72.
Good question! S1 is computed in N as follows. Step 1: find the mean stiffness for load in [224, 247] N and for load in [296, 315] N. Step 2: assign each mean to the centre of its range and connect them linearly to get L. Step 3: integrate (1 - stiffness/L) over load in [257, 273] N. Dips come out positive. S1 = 0.7 N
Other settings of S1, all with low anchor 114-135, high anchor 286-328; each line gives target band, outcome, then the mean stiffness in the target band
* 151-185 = -3.8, 115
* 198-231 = 2.8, 87.6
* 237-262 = 2.7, 80.5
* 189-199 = 0.6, 93.3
